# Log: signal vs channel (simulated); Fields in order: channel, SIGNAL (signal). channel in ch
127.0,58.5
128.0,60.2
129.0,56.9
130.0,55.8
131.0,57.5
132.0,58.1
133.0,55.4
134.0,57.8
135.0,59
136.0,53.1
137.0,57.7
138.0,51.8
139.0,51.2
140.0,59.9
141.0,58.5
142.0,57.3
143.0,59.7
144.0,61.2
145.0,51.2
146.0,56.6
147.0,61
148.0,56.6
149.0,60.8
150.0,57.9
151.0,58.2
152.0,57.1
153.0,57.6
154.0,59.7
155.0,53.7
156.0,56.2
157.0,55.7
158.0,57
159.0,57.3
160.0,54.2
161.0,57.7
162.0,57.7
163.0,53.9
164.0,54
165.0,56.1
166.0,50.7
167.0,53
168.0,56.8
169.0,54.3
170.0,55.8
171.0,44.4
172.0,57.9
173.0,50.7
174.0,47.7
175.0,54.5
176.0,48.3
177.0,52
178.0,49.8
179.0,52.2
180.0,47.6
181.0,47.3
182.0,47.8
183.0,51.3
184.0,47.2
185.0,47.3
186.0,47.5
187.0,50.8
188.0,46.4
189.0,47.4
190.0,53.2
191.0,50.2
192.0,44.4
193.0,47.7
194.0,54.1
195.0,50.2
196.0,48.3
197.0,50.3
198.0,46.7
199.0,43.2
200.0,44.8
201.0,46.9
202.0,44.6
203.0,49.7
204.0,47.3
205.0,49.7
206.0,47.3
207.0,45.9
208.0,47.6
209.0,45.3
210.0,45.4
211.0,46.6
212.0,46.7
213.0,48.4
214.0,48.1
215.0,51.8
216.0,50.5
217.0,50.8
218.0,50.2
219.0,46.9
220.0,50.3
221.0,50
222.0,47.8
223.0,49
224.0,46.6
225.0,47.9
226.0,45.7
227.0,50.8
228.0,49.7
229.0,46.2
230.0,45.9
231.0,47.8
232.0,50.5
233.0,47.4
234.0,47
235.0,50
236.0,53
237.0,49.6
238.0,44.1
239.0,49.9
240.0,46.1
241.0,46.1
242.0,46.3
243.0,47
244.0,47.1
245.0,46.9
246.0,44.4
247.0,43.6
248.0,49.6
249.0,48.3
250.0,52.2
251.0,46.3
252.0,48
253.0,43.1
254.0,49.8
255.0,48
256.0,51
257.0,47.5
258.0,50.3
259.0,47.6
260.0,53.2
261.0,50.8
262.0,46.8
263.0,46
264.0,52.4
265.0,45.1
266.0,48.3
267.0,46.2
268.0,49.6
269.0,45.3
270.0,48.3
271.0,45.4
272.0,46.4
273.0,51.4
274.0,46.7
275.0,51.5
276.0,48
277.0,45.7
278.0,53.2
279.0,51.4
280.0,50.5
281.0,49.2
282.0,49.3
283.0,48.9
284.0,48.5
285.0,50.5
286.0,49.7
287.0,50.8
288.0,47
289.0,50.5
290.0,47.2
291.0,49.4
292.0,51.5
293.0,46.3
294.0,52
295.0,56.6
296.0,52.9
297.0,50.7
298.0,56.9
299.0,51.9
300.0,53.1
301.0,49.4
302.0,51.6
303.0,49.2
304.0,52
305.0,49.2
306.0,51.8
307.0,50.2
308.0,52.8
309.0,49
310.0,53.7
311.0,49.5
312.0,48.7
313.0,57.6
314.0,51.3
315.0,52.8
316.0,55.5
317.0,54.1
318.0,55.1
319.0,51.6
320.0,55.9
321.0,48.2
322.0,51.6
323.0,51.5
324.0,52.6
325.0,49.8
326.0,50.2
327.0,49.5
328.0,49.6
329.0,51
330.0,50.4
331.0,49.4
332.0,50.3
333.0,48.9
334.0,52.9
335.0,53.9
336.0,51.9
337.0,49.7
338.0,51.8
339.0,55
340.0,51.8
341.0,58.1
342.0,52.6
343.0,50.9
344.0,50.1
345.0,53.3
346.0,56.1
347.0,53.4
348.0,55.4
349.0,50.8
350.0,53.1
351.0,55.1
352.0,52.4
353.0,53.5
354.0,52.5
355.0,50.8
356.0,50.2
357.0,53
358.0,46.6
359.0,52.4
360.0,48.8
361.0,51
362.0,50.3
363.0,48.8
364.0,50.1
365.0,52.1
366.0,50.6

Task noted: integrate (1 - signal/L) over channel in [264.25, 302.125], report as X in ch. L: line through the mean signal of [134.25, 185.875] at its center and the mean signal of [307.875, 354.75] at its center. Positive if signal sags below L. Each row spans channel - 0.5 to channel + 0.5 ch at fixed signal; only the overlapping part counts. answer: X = 2.3 ch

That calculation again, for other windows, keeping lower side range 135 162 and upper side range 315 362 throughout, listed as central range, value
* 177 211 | 4.7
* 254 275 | 2.1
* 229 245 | 2.0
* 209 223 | 1.7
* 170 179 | 0.8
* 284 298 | 0.7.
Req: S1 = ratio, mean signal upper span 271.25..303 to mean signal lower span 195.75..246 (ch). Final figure 1.05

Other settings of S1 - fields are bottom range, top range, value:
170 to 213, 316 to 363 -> 1.07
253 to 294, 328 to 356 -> 1.07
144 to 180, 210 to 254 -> 0.88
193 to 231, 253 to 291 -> 1.02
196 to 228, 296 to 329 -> 1.08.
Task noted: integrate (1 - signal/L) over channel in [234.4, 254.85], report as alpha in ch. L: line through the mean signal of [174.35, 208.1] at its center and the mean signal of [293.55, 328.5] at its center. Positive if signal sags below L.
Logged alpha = 1.0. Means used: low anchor 48.5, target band 47.6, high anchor 51.9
